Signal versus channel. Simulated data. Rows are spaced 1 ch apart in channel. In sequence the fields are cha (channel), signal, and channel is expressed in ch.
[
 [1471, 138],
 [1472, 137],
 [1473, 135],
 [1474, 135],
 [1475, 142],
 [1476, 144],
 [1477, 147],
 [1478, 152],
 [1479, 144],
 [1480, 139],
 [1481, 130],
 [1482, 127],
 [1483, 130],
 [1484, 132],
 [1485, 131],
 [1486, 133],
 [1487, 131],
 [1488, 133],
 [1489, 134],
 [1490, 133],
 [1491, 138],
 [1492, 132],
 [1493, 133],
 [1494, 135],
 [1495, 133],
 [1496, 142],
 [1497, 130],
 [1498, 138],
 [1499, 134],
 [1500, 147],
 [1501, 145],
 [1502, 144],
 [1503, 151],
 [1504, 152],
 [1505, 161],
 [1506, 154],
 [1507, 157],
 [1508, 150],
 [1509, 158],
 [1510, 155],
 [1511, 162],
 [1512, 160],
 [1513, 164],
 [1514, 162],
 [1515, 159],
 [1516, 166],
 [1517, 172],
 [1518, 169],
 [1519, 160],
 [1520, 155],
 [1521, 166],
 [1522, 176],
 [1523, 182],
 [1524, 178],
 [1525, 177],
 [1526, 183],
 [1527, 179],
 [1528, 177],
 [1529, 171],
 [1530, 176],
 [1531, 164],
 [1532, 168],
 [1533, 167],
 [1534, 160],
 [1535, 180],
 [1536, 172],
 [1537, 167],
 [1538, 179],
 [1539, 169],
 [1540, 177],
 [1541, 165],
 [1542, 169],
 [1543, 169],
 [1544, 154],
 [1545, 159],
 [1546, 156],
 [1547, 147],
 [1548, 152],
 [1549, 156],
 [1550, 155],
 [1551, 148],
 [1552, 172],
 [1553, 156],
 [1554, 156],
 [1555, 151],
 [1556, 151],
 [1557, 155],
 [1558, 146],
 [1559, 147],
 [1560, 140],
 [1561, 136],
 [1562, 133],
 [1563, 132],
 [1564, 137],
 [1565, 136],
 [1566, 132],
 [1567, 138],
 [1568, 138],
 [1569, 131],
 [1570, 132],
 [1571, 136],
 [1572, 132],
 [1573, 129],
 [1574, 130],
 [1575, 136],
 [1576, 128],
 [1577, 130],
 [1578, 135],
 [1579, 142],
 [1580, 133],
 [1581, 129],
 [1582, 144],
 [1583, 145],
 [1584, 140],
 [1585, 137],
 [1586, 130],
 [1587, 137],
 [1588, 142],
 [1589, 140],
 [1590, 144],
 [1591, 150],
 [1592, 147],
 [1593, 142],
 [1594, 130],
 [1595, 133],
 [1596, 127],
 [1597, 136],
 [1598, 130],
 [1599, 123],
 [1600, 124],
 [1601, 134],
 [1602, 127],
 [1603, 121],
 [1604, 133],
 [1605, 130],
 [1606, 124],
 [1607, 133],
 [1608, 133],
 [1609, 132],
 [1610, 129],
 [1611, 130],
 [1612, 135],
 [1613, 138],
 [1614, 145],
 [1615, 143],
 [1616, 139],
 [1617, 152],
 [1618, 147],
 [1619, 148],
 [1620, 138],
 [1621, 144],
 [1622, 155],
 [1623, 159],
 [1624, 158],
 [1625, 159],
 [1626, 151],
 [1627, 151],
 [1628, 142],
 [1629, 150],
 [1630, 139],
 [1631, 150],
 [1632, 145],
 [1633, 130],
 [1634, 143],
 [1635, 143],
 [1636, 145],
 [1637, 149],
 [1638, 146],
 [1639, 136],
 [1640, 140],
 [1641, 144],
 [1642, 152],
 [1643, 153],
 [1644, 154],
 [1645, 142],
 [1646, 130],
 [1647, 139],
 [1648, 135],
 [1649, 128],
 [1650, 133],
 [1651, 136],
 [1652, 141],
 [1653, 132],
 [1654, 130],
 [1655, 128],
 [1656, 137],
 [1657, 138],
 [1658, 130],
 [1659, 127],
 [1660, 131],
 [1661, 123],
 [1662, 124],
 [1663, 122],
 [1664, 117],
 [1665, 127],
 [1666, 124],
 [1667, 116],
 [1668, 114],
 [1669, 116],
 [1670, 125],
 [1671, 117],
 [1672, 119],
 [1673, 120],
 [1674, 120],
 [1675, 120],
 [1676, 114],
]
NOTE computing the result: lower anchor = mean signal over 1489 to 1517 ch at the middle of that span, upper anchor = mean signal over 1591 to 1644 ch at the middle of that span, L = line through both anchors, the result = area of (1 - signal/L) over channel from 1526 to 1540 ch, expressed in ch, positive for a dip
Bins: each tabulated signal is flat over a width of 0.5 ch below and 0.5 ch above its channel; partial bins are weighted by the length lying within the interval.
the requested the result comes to -2.5 ch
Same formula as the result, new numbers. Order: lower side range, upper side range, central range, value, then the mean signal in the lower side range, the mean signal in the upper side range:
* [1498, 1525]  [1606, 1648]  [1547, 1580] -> 2.31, 159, 143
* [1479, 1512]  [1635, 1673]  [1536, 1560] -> -3.58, 141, 132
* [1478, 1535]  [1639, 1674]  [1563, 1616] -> 2.26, 153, 131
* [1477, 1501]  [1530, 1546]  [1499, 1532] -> -2.14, 136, 168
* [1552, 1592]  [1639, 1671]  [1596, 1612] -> 0.83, 139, 132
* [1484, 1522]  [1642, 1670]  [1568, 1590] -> 0.66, 148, 131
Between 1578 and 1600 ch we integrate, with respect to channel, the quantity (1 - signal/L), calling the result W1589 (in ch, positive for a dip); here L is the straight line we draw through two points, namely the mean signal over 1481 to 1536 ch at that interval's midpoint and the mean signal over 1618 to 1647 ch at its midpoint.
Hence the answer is 1.77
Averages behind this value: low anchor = 154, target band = 137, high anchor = 146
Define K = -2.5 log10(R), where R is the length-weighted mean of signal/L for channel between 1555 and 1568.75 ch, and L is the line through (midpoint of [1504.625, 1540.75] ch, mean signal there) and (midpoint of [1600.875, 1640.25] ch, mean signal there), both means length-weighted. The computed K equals 0.12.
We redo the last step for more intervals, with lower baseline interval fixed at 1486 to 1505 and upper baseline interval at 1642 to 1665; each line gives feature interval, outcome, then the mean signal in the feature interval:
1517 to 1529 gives -0.25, 173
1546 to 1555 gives -0.14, 155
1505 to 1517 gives -0.16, 159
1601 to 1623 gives -0.02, 137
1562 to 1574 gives 0.02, 134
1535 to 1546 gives -0.22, 168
